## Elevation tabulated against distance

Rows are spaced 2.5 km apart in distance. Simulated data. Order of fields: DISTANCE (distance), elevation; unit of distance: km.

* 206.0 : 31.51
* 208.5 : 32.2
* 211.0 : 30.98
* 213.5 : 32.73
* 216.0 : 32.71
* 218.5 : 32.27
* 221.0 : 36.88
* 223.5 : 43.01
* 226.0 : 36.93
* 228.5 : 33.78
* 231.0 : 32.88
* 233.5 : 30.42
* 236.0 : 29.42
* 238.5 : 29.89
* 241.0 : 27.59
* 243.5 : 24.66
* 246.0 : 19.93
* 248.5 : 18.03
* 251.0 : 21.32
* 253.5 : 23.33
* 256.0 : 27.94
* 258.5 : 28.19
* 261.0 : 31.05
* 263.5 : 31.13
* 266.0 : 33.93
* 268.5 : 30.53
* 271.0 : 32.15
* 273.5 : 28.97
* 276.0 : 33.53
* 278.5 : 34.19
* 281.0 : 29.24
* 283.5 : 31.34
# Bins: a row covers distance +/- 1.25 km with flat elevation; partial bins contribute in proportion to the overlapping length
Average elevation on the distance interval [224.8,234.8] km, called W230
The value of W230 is 33.5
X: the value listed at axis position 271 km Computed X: 32.15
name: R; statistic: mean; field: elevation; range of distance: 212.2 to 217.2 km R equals 32.7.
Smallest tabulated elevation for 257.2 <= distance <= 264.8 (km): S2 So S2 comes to 28.19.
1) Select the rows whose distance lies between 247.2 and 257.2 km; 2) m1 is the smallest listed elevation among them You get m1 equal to 18.03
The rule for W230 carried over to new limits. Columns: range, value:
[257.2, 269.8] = 31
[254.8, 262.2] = 29.1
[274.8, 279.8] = 33.8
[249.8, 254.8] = 22.4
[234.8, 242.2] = 29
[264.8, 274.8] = 31.4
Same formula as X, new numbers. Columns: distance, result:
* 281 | 29.24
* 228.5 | 33.78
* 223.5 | 43.01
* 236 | 29.42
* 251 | 21.32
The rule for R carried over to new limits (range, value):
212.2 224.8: 35.5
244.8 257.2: 22.1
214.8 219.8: 32.5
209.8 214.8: 31.9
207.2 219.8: 32.2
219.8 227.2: 39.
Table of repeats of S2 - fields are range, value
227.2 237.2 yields 29.42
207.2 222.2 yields 30.98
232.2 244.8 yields 24.66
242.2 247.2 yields 19.93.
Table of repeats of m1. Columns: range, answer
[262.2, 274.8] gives 28.97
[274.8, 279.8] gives 33.53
